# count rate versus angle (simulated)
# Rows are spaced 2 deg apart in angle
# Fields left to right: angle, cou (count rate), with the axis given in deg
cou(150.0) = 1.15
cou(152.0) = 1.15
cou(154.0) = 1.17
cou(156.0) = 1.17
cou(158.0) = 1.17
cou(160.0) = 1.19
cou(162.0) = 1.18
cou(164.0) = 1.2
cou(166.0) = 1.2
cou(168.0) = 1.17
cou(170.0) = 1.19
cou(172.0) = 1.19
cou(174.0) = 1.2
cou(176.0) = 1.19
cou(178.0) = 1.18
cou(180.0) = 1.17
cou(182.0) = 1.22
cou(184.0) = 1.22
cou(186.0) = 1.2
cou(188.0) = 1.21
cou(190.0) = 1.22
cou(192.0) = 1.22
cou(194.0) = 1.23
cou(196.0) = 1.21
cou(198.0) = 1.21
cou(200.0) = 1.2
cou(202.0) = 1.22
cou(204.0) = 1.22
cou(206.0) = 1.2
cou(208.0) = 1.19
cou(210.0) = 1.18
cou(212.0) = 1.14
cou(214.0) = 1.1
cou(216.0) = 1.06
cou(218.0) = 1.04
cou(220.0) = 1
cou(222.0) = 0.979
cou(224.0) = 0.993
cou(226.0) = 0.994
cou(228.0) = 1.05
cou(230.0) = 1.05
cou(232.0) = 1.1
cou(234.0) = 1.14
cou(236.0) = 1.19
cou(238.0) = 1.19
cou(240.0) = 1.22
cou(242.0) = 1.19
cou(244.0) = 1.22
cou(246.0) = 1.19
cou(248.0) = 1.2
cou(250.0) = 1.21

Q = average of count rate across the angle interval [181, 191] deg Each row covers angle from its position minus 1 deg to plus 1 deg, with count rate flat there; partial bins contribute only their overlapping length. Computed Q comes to 1.21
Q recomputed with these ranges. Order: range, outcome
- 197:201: 1.21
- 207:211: 1.19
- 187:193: 1.22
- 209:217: 1.12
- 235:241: 1.2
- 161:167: 1.19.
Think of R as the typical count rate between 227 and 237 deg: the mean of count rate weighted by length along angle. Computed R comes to 1.11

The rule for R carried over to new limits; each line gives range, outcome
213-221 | 1.05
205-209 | 1.19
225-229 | 1.02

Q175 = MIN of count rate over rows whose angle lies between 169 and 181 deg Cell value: 1.17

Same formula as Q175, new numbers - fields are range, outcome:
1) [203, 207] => 1.2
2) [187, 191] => 1.21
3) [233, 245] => 1.14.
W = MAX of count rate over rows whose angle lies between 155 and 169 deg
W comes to 1.2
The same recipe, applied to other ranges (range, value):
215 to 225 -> 1.06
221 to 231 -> 1.05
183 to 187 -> 1.22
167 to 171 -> 1.19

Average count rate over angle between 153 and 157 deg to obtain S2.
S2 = 1.17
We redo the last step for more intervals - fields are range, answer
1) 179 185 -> 1.2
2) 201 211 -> 1.2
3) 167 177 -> 1.19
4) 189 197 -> 1.22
